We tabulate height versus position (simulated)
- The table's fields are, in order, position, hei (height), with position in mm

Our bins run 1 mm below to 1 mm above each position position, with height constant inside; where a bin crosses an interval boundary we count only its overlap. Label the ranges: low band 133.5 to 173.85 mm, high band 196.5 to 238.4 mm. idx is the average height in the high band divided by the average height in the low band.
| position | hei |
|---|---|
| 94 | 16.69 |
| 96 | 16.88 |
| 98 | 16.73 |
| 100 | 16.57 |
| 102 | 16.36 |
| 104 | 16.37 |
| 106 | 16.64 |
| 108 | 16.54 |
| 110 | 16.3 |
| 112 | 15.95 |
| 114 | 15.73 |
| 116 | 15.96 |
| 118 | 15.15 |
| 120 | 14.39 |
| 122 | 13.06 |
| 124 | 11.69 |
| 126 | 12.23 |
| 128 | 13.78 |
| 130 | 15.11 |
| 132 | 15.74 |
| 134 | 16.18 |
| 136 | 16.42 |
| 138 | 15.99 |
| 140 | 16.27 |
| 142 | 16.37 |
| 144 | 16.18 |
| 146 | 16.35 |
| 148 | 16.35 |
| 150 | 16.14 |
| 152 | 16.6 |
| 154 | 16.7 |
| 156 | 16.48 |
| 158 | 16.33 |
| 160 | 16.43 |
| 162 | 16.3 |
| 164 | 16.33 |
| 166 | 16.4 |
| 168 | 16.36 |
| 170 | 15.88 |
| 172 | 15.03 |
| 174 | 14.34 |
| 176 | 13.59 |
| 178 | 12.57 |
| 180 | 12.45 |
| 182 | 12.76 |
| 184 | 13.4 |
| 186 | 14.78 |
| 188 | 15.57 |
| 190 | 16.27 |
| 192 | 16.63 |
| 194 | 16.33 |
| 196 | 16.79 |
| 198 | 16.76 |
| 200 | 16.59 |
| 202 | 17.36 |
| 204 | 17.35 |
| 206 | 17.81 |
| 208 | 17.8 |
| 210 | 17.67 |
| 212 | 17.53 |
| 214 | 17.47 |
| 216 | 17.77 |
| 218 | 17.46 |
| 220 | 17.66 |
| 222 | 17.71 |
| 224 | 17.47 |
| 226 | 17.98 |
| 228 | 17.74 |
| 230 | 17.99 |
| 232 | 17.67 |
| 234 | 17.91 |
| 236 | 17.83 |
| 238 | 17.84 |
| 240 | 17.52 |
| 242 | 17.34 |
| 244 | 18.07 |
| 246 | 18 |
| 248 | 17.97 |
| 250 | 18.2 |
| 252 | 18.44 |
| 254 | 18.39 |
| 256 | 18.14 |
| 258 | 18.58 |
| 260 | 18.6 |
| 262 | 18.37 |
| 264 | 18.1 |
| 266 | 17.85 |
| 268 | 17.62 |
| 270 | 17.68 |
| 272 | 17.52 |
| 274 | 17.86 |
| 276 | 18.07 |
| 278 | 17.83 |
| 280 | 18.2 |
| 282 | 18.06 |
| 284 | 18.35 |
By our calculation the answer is 1.08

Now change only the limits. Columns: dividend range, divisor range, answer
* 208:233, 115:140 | 1.20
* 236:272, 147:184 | 1.18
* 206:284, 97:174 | 1.14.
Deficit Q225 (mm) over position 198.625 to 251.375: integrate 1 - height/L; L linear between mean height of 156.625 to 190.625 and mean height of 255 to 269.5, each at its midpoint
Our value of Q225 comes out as -2.7 mm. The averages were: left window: 15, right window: 18.2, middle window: 17.7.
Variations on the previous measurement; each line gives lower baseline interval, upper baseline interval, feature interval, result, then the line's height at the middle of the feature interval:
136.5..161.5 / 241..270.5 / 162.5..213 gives 3.61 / 17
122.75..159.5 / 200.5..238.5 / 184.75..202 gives 0.75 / 17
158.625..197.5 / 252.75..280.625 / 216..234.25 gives -1.10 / 16.7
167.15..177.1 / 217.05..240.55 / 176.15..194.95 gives 1.42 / 15.6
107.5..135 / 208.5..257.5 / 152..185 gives 1.91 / 16.1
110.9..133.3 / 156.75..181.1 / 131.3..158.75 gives -2.76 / 14.8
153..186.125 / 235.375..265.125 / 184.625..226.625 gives -1.56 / 16.4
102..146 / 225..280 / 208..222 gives -0.33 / 17.2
